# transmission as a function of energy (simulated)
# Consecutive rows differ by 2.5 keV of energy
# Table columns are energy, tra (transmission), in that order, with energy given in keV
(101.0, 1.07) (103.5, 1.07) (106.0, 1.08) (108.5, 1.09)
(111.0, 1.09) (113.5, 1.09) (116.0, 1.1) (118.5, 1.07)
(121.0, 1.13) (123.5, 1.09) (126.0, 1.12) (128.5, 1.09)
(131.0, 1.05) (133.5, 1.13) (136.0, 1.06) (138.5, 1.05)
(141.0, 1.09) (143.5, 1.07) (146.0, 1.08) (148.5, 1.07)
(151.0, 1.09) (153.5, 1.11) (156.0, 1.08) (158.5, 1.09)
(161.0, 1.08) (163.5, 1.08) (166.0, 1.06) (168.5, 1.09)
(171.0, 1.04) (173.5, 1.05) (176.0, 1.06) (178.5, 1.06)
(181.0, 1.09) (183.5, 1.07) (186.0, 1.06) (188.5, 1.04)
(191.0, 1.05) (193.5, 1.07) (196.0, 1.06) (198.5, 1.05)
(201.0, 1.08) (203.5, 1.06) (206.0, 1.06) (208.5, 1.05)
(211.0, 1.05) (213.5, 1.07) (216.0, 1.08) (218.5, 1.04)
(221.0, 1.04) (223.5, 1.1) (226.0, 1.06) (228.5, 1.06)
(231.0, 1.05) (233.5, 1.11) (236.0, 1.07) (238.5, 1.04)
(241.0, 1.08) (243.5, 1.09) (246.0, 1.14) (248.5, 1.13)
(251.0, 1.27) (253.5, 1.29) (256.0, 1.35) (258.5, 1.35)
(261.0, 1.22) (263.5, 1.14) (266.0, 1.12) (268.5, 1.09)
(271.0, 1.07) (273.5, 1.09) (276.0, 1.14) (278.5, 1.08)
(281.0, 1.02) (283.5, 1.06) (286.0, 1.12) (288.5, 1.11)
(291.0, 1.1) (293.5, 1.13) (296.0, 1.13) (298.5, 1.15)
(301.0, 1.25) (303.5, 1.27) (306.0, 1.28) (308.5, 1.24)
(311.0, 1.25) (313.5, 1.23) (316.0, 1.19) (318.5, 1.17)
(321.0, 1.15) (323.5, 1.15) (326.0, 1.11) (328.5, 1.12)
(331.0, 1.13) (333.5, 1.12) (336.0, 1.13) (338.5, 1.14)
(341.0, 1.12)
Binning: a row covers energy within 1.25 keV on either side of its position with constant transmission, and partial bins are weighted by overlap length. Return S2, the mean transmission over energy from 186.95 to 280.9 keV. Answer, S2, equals 1.11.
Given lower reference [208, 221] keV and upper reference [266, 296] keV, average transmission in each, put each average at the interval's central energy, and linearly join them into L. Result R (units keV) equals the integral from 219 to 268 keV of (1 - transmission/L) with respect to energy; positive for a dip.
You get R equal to -3.0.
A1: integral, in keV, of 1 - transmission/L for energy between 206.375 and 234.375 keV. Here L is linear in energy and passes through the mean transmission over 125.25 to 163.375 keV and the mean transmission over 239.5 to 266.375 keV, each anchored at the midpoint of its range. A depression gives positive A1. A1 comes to 2.42 keV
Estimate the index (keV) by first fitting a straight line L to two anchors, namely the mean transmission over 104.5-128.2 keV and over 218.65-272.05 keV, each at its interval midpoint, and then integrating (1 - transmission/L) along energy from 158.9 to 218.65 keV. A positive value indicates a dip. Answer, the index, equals 2.89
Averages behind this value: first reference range 1.1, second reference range 1.13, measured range 1.06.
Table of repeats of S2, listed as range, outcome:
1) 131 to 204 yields 1.07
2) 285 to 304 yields 1.15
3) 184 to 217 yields 1.06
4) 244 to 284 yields 1.16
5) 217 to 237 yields 1.07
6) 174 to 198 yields 1.06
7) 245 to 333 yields 1.17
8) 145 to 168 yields 1.08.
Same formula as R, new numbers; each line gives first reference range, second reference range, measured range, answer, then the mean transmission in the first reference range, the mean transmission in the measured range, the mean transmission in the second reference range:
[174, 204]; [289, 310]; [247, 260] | -1.6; 1.06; 1.27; 1.19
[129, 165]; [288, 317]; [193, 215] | 1.2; 1.08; 1.06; 1.2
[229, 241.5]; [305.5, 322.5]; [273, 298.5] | 1.3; 1.07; 1.1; 1.21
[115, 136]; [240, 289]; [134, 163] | 0.6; 1.1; 1.08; 1.15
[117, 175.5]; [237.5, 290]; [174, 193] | 0.7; 1.08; 1.06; 1.14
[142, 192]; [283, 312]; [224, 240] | 0.8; 1.07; 1.07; 1.18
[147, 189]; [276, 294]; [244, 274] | -2.8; 1.07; 1.19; 1.09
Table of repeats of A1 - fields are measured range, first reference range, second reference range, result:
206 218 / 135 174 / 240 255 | 0.8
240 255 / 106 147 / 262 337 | -0.6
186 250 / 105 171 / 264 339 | 2.6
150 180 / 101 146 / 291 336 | 0.9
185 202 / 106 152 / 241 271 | 1.2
